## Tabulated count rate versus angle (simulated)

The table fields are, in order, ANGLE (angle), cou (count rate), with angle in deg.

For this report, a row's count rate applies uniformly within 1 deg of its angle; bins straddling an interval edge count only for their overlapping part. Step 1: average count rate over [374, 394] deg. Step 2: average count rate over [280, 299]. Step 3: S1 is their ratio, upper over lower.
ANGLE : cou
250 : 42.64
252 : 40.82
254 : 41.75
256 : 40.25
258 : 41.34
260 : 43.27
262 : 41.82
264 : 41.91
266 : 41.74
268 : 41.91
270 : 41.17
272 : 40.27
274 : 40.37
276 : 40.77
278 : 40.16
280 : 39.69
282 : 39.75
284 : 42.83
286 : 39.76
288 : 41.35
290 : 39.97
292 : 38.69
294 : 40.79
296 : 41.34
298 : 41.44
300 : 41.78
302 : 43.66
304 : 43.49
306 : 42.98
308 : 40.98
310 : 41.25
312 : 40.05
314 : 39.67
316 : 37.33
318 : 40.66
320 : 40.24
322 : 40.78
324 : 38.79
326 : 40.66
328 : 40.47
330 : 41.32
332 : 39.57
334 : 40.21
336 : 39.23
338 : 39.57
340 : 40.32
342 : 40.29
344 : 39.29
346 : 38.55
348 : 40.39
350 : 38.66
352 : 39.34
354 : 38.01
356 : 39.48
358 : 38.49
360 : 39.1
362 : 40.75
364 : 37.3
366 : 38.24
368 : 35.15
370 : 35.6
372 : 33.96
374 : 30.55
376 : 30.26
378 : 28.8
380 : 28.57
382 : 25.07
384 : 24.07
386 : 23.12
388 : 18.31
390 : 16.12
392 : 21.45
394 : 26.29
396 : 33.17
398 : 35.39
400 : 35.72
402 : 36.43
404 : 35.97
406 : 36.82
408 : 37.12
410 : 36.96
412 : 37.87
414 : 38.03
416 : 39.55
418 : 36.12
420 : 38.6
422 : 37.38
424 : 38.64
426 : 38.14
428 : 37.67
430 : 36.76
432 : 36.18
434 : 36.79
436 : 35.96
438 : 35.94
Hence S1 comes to 0.6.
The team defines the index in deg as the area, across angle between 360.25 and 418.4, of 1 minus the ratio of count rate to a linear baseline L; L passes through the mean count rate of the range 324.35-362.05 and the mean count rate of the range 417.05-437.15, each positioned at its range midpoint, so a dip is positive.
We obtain 9.2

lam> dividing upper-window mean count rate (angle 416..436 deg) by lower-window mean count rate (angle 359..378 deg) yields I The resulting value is 1.06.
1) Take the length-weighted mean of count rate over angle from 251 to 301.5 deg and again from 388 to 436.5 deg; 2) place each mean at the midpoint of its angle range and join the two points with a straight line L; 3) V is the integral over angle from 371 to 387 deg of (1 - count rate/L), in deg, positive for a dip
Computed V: 3.6 deg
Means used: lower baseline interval 41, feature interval 28.1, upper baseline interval 34.6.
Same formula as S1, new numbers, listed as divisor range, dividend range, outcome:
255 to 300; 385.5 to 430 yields 0.82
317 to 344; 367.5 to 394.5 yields 0.67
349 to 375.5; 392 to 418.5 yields 0.95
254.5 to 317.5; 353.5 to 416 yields 0.80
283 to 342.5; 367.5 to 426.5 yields 0.79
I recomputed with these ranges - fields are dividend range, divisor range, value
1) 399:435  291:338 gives 0.92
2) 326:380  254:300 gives 0.92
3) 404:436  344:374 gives 0.99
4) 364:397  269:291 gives 0.70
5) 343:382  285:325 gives 0.88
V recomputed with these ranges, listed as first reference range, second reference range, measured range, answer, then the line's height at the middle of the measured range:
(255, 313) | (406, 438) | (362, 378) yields 1.8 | 38.8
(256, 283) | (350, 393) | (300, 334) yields -3.8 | 36.7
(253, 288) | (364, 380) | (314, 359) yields -4.6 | 36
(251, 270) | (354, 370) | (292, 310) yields -0.7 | 40.2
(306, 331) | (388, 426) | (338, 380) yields 0.5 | 37.4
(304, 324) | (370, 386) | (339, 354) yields -2.1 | 34.6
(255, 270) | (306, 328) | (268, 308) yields -0.1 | 41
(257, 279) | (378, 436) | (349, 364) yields -1.3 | 36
